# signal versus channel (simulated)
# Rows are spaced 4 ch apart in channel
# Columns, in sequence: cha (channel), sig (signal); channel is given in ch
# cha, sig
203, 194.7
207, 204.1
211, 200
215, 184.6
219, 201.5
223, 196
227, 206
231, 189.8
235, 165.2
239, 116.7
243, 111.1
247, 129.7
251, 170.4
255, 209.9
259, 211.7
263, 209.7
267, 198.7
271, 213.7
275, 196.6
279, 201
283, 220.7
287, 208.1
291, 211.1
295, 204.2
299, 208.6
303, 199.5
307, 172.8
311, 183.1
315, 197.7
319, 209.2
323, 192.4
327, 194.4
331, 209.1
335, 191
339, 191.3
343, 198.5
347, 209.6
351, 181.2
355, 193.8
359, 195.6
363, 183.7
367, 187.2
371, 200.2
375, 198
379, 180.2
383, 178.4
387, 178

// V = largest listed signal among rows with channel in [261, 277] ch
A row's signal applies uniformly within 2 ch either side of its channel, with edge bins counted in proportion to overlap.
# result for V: 213.7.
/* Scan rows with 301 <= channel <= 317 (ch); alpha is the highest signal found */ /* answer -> 199.5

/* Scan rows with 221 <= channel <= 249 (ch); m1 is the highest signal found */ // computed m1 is 206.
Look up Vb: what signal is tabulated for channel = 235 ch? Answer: 165.2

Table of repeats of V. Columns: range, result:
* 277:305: 220.7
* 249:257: 209.9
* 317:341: 209.2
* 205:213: 204.1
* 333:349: 209.6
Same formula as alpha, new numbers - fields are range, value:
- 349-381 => 200.2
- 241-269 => 211.7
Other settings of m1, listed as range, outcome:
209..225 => 201.5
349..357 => 193.8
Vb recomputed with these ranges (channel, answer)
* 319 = 209.2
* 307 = 172.8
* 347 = 209.6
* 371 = 200.2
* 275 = 196.6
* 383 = 178.4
